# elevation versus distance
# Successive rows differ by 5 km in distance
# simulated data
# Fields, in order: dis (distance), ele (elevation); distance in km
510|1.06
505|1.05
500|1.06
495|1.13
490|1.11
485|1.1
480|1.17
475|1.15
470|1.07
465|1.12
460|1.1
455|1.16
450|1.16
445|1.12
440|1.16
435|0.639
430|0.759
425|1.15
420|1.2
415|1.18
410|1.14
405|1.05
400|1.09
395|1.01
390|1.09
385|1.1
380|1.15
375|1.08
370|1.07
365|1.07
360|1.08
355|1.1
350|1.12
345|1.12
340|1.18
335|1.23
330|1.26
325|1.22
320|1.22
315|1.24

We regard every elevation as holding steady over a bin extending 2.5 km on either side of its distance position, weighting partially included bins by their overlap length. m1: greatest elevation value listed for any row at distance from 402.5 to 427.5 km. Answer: 1.2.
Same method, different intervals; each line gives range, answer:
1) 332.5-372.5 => 1.23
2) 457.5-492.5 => 1.17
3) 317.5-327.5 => 1.22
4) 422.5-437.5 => 1.15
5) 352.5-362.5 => 1.1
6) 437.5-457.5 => 1.16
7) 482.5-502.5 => 1.13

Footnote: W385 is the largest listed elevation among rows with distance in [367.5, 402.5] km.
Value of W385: 1.15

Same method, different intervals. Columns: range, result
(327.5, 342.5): 1.26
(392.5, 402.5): 1.09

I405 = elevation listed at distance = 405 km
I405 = 1.05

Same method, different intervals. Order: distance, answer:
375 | 1.08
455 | 1.16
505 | 1.05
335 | 1.23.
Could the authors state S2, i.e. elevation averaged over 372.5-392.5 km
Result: 1.1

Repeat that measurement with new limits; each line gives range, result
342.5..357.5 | 1.11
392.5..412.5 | 1.07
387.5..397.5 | 1.05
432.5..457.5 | 1.05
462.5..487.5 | 1.12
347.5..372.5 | 1.09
